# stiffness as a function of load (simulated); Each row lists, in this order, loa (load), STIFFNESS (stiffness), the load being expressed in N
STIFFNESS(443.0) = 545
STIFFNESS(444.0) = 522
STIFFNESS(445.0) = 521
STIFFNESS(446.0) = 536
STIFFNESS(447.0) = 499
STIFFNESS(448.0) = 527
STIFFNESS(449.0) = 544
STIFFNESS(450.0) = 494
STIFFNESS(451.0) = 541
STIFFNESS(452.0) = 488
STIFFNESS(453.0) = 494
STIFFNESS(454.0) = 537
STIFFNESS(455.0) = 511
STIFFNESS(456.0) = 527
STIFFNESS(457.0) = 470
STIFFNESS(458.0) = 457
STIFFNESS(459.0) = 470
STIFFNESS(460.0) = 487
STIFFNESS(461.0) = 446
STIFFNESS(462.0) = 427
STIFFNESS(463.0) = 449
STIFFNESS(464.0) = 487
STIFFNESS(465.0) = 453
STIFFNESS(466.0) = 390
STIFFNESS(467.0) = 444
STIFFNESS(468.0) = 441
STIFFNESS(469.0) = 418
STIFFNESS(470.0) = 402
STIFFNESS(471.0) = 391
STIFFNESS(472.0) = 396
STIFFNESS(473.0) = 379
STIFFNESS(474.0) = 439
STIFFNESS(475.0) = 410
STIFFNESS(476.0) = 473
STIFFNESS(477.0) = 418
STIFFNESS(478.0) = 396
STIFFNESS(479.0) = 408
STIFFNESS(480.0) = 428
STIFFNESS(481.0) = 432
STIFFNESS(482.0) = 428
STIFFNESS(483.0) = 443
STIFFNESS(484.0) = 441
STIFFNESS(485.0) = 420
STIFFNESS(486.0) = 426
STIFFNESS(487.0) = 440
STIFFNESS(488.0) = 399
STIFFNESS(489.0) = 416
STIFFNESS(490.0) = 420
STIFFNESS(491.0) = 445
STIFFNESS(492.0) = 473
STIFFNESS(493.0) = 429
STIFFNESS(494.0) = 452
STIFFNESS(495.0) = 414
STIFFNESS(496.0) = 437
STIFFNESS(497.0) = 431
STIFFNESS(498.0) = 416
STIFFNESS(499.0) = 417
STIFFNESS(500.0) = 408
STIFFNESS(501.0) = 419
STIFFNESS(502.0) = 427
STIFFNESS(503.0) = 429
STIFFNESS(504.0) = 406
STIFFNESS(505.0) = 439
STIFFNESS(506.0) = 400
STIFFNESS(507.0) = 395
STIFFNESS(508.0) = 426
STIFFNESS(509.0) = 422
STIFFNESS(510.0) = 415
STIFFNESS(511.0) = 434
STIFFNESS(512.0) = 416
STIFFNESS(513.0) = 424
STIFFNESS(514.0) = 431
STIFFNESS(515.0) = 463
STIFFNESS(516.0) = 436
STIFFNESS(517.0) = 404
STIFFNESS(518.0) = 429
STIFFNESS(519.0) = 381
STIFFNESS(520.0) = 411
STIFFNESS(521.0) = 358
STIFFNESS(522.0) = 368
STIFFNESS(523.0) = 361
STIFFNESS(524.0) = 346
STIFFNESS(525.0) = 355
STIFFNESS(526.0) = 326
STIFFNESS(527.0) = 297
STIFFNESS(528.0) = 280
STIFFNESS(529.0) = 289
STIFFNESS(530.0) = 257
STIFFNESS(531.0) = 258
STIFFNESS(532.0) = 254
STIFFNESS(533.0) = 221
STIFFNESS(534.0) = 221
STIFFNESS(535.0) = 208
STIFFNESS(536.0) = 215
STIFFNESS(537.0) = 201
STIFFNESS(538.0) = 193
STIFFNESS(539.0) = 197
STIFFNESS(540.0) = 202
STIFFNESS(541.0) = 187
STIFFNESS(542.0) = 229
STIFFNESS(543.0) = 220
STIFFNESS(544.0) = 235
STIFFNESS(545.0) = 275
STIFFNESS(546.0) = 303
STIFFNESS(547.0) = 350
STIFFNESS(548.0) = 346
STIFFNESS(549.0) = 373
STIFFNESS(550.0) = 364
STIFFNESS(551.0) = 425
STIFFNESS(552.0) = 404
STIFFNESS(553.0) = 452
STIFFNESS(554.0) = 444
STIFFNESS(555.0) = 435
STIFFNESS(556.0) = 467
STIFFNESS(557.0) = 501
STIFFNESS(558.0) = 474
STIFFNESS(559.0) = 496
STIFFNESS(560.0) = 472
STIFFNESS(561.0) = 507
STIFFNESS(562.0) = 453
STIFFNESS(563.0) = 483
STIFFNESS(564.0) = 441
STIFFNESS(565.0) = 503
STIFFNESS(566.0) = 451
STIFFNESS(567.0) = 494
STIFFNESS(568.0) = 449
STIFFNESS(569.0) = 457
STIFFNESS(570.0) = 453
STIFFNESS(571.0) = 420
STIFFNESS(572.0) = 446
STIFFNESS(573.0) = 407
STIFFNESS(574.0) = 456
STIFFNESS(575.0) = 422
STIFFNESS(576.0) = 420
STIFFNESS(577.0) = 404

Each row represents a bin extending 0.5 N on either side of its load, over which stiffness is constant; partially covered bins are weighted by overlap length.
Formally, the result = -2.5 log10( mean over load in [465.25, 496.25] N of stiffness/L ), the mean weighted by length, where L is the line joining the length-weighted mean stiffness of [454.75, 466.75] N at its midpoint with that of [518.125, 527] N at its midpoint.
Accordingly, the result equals 0.01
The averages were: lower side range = 463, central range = 424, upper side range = 362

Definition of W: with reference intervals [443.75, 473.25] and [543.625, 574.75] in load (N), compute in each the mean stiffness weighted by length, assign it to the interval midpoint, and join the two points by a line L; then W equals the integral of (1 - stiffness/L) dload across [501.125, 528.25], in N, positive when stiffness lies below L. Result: 3.1 N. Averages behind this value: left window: 472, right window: 428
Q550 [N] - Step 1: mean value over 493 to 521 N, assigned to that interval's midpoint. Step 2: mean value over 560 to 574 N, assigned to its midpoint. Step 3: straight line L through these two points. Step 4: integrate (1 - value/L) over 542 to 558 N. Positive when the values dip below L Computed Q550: 2.8 N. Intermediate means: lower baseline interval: 421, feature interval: 372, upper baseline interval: 459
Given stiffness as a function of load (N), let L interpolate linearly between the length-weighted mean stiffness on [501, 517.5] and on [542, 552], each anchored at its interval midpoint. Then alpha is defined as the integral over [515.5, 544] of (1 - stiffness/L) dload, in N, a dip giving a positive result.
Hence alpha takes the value 6.4 N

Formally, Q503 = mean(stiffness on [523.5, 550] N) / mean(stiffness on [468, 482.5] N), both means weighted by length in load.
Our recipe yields 0.64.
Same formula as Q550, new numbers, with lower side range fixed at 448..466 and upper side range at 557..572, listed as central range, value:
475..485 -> 1.11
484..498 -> 1.44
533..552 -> 8.28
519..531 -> 3.64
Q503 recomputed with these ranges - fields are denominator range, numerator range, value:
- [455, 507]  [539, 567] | 0.90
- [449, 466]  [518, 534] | 0.66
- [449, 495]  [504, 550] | 0.73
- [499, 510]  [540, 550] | 0.67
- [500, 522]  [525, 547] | 0.59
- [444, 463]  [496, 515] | 0.85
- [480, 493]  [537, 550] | 0.60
